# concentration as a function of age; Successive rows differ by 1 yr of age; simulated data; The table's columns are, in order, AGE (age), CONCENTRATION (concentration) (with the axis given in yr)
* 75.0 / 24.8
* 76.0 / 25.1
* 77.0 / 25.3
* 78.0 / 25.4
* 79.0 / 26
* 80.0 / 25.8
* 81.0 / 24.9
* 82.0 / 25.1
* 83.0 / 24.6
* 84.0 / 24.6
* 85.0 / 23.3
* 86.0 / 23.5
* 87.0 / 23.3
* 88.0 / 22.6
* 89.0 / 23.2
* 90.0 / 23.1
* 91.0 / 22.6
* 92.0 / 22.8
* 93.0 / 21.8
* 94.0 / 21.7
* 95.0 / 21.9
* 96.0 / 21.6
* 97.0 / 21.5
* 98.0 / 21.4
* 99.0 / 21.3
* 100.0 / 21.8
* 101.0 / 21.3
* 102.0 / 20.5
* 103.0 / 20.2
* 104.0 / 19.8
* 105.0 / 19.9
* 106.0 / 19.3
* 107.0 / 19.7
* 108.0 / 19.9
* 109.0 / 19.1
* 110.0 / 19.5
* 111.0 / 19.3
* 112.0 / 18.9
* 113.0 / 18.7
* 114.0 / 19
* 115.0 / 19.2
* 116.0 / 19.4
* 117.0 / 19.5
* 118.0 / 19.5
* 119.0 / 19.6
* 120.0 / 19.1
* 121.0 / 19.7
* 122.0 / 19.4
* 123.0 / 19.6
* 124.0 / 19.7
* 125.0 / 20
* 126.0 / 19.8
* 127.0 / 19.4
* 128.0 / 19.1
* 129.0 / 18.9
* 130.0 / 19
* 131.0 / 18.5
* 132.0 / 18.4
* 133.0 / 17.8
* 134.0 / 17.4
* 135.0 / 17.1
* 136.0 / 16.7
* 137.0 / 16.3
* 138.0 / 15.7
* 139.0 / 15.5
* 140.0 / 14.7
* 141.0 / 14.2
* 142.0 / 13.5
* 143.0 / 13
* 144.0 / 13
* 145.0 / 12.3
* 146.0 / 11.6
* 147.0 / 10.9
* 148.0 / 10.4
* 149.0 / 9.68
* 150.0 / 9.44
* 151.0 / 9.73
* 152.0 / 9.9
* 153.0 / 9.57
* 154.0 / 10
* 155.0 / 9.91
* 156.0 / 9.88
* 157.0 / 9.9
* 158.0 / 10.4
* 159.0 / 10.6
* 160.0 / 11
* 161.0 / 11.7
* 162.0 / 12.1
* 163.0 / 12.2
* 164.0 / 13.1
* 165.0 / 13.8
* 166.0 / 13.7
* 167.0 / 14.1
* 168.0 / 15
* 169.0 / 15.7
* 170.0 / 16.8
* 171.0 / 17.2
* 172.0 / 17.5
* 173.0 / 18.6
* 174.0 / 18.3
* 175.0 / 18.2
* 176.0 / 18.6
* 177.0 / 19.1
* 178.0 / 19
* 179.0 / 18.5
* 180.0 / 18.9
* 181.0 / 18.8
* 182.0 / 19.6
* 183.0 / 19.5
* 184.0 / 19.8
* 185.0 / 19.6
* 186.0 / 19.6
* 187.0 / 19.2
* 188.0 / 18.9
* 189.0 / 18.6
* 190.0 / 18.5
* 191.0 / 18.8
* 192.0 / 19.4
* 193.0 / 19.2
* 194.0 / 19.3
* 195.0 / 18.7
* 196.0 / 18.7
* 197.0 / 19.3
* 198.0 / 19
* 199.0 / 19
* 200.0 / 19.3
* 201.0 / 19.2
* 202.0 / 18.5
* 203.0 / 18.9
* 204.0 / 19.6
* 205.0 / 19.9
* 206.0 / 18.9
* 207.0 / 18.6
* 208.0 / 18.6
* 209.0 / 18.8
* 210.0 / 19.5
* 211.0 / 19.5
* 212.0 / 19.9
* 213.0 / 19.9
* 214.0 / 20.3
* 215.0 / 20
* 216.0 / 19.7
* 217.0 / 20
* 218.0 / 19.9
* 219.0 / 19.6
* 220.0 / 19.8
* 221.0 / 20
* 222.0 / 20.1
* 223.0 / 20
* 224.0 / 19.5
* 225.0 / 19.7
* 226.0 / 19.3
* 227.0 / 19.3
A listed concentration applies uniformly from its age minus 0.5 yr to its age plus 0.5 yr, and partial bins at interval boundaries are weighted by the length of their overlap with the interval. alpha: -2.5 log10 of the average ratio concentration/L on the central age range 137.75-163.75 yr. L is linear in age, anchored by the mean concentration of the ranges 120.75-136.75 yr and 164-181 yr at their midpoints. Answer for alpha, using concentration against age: 0.48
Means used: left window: 18.7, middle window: 11.5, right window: 17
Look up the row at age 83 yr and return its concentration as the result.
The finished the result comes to 24.6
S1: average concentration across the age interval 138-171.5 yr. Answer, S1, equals 12.3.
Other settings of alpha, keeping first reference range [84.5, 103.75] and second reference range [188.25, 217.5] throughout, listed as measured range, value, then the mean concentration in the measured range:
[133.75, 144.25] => 0.35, 15.2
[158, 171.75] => 0.43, 13.6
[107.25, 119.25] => 0.12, 19.3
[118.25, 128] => 0.09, 19.6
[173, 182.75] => 0.06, 18.8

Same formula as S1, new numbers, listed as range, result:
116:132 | 19.4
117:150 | 16.5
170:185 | 18.7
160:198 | 17.4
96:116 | 20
